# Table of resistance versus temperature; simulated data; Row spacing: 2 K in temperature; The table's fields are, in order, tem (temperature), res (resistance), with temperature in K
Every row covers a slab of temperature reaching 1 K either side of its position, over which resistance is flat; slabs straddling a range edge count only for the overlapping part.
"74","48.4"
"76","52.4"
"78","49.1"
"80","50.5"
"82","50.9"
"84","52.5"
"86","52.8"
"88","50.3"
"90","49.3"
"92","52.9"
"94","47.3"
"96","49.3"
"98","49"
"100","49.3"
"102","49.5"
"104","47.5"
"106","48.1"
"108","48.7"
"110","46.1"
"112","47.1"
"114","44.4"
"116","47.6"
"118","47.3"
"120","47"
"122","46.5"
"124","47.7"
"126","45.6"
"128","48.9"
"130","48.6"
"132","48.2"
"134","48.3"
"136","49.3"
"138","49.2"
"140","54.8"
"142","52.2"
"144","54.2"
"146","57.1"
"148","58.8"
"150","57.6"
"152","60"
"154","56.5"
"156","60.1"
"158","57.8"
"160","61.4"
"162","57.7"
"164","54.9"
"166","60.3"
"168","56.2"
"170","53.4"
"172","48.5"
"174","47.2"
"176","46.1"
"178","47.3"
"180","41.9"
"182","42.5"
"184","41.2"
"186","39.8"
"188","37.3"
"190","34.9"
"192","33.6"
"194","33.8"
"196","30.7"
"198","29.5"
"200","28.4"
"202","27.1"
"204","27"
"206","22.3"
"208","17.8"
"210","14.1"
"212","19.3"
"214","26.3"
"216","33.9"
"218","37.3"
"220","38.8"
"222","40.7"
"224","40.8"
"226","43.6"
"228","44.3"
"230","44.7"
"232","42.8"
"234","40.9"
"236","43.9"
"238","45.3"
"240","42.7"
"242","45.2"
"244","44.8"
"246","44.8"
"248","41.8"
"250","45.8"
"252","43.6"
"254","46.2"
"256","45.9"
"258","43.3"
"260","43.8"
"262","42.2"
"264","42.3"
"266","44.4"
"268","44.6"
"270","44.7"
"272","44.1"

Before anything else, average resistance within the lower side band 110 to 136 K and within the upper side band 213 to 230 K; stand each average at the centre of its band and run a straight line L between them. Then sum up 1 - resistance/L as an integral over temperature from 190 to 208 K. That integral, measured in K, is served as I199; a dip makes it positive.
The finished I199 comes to 5.3 K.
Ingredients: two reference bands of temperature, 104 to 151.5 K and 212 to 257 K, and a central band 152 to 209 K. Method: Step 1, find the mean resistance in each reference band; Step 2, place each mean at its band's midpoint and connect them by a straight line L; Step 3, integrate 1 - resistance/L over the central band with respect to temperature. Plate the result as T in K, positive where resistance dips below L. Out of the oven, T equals 3.76 K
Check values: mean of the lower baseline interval 49.8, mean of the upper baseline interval 41.5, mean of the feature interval 43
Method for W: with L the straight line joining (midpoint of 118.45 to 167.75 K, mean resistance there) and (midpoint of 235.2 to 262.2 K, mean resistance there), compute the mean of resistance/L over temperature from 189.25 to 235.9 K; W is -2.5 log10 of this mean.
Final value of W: 0.39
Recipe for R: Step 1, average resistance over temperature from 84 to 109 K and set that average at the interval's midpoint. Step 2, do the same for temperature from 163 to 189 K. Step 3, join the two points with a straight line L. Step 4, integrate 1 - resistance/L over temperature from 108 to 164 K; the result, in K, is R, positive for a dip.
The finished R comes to -3.88 K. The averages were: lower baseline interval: 49.6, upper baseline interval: 47.4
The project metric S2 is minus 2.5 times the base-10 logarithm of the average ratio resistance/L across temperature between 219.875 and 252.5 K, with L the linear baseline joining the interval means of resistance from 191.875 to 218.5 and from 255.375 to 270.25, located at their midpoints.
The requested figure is -0.21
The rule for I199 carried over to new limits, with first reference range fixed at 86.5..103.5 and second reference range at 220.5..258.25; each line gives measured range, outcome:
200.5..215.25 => 7.4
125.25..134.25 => 0.0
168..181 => -0.5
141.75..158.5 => -3.5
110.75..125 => 0.6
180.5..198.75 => 3.8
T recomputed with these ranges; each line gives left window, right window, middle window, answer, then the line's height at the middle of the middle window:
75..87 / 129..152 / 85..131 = 3.3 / 52.1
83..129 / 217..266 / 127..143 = -0.9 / 47.3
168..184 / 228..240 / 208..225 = 5.3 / 44.6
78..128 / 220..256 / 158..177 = -3.3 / 46.2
